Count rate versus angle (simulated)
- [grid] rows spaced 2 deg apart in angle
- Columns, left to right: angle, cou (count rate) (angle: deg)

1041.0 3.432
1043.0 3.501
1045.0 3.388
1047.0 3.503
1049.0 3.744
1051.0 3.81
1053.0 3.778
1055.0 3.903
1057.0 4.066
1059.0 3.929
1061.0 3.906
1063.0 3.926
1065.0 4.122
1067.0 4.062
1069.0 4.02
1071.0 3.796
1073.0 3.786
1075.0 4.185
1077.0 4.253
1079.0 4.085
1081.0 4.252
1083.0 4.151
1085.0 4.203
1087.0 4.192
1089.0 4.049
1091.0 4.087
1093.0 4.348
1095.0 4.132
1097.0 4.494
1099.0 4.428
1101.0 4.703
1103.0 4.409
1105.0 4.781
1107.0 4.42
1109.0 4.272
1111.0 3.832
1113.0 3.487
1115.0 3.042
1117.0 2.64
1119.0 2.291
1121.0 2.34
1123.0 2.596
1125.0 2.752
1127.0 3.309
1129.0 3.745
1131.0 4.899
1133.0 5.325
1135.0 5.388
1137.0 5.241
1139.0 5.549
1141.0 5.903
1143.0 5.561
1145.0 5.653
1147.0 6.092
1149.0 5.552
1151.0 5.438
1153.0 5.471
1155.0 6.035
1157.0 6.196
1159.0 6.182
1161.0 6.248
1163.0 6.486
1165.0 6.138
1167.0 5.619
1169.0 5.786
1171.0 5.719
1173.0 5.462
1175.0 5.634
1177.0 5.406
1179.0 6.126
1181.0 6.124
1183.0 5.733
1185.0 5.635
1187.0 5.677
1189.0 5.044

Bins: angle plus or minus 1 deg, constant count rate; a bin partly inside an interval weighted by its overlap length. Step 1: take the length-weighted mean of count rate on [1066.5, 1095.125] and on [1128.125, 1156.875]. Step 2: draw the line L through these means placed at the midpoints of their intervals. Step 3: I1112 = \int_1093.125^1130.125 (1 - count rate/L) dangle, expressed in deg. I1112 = 8.3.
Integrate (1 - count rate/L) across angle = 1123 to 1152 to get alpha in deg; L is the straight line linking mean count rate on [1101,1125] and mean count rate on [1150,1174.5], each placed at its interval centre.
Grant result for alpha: -1.4 deg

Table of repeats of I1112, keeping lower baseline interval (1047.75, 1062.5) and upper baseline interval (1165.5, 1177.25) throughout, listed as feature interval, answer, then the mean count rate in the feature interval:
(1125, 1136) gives 1.44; 4.37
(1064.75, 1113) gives 2.01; 4.2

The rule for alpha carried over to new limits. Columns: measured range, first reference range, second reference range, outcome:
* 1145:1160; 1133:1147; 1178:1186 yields -0.4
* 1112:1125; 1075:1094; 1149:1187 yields 5.7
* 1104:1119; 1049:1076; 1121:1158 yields 2.9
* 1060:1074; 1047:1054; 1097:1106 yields 0.2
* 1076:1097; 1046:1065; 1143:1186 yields 1.1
